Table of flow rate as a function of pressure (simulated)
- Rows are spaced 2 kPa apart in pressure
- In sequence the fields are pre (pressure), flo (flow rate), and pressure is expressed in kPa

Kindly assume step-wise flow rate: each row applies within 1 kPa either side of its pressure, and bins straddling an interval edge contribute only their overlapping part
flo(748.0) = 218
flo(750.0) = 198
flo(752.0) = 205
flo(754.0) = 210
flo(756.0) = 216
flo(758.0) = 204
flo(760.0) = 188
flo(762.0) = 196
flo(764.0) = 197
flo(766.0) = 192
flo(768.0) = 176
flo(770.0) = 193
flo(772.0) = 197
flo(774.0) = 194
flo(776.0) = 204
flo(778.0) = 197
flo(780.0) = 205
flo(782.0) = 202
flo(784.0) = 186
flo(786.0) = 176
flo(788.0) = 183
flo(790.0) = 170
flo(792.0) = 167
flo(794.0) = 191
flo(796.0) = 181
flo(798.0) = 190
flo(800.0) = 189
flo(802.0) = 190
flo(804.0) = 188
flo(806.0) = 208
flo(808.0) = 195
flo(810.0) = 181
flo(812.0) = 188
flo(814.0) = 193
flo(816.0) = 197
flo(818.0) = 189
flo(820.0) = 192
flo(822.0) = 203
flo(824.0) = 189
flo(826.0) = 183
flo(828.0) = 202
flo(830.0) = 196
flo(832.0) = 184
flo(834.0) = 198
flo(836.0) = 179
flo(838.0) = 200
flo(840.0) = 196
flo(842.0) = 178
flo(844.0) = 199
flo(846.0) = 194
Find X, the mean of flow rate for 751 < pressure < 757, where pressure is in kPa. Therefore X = 210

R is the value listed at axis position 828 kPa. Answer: 202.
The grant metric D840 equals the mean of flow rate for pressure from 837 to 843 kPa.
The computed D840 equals 191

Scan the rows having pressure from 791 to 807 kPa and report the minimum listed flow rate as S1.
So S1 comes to 167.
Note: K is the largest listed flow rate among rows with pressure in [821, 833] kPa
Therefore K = 203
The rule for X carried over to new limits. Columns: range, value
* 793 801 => 188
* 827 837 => 192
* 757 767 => 195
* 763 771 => 190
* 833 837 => 188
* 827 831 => 199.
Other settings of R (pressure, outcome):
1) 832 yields 184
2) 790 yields 170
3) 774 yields 194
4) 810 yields 181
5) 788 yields 183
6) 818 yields 189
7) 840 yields 196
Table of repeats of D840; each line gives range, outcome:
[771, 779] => 198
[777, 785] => 198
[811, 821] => 192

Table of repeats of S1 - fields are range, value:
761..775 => 176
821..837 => 179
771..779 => 194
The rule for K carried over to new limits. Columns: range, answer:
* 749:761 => 216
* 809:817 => 197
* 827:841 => 202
